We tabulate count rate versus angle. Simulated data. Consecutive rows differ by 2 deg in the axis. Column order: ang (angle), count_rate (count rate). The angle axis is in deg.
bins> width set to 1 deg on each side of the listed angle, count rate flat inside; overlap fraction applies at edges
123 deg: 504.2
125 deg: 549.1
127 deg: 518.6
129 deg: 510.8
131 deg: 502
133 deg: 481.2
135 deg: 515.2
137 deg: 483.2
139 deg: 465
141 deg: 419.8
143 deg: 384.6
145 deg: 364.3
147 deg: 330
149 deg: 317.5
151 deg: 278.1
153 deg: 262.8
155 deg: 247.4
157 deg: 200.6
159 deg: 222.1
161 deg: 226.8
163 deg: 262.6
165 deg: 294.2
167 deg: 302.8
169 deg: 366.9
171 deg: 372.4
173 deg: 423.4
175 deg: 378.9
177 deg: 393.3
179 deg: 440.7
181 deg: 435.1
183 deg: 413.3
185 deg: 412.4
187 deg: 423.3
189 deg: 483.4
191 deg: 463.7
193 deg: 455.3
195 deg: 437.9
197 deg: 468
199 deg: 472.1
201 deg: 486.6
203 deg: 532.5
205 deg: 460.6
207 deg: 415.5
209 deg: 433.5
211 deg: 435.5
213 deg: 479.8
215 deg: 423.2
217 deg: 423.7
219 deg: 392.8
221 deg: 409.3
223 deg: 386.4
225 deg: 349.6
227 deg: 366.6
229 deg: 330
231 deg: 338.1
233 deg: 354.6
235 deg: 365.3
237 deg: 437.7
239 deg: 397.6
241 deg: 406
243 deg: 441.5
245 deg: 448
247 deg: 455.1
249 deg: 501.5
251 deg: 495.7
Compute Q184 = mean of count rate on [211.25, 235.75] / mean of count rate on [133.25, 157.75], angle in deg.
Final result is 1.07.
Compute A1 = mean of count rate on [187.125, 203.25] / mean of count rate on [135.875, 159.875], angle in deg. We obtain 1.4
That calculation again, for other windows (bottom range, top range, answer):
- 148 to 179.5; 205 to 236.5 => 1.28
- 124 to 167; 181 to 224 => 1.19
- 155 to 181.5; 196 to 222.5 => 1.37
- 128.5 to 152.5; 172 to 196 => 1.03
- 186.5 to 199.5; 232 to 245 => 0.88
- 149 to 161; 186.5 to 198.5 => 1.85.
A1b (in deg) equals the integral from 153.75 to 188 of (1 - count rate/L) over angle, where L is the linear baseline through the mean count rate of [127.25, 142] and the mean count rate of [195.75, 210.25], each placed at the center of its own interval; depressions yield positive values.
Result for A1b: 9.6 deg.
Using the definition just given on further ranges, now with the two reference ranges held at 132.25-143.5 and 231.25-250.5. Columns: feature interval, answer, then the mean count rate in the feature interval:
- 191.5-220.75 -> -1.0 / 450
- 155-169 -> 6.0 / 259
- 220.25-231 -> 1.6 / 365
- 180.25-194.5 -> 0.0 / 441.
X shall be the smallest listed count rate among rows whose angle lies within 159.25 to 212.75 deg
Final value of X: 226.8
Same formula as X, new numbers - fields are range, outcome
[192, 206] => 437.9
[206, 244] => 330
